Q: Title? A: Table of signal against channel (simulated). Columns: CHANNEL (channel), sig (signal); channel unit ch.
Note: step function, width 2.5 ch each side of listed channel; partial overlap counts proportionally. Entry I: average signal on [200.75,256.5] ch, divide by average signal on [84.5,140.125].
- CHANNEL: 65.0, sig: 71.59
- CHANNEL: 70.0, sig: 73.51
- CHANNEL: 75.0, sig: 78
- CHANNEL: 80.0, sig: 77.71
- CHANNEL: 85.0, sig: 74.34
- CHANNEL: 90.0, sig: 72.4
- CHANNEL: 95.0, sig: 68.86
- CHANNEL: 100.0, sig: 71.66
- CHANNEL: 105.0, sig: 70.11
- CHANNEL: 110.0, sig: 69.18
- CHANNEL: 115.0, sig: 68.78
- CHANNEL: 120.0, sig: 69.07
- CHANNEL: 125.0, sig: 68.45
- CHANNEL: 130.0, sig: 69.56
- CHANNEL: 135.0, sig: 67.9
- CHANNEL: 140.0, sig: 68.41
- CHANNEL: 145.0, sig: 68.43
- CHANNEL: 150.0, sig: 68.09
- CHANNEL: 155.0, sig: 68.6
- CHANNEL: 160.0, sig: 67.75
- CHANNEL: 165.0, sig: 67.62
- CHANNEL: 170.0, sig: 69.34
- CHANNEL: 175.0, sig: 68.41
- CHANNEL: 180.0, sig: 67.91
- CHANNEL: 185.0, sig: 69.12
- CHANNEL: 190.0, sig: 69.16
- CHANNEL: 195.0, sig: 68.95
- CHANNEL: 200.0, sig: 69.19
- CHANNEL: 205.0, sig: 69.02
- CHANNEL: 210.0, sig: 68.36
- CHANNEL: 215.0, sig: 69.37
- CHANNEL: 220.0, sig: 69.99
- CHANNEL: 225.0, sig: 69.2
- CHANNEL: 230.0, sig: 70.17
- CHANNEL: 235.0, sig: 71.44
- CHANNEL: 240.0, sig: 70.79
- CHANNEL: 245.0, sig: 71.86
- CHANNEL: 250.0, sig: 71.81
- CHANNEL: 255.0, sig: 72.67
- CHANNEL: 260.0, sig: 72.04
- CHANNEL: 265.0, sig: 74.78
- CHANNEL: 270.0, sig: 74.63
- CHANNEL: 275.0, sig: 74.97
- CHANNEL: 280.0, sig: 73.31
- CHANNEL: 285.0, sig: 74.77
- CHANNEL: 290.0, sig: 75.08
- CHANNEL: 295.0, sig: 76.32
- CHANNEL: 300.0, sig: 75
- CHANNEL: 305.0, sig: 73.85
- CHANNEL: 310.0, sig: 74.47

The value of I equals 1.01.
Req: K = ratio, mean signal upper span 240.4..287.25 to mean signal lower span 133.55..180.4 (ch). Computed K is 1.1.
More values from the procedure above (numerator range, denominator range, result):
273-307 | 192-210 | 1.08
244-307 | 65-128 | 1.03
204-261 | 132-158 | 1.03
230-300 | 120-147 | 1.07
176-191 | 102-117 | 0.99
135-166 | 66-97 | 0.92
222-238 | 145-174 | 1.03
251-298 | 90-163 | 1.08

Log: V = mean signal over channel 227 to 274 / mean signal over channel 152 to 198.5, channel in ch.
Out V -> 1.1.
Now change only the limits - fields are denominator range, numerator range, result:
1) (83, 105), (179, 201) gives 0.96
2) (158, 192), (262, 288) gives 1.09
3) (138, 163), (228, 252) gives 1.04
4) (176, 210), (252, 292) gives 1.07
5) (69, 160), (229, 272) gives 1.02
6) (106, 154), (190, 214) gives 1.00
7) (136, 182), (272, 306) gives 1.10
